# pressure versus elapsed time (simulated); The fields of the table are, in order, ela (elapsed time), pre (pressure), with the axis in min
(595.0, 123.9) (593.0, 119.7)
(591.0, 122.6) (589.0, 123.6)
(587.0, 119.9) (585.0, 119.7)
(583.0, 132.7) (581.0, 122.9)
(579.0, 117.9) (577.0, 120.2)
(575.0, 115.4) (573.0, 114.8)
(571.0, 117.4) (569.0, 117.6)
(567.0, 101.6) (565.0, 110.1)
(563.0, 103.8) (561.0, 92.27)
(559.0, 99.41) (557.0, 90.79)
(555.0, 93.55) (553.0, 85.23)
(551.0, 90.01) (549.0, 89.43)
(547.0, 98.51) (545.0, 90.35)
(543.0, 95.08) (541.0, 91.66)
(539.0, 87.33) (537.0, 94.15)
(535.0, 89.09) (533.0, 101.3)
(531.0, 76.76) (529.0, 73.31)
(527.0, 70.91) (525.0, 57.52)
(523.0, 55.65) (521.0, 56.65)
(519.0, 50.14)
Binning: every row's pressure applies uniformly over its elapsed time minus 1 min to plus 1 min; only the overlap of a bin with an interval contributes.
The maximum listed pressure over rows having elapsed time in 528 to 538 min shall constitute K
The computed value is 101.3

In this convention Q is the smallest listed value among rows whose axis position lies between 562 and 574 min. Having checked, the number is 101.6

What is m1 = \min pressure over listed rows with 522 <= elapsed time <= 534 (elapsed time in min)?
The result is 55.65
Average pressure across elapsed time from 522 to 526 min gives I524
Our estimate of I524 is 56.6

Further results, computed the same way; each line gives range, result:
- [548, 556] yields 89.6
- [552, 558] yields 89.9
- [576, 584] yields 123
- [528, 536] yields 85.1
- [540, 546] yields 92.4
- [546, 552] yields 92.6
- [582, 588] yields 124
